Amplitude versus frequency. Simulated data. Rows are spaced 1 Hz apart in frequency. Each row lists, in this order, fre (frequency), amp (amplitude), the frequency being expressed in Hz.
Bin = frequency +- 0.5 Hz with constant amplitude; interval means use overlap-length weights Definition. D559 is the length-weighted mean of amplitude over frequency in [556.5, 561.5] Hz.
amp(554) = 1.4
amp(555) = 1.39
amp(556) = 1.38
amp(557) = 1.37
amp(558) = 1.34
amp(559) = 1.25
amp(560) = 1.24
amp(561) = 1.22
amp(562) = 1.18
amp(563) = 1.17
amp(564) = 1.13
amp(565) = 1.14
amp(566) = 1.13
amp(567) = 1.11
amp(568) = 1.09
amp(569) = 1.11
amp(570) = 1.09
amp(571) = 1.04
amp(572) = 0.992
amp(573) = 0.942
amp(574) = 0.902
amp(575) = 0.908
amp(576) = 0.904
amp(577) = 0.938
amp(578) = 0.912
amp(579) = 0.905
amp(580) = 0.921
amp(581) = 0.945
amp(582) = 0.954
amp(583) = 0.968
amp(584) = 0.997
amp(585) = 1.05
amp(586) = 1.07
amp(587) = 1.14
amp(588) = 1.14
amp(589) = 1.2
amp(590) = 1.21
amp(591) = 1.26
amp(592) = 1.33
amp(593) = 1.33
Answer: 1.28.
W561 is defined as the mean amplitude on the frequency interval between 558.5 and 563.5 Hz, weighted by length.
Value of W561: 1.21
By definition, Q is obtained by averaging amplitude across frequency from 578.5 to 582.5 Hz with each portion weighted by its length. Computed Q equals 0.931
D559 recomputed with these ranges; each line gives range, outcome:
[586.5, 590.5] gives 1.17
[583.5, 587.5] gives 1.06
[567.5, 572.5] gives 1.06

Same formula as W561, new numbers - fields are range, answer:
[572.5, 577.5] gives 0.919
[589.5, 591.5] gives 1.23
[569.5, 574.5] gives 0.993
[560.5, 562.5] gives 1.2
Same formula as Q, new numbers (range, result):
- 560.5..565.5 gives 1.17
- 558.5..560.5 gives 1.25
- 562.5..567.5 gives 1.14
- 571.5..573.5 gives 0.967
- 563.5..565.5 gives 1.13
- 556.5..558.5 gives 1.35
